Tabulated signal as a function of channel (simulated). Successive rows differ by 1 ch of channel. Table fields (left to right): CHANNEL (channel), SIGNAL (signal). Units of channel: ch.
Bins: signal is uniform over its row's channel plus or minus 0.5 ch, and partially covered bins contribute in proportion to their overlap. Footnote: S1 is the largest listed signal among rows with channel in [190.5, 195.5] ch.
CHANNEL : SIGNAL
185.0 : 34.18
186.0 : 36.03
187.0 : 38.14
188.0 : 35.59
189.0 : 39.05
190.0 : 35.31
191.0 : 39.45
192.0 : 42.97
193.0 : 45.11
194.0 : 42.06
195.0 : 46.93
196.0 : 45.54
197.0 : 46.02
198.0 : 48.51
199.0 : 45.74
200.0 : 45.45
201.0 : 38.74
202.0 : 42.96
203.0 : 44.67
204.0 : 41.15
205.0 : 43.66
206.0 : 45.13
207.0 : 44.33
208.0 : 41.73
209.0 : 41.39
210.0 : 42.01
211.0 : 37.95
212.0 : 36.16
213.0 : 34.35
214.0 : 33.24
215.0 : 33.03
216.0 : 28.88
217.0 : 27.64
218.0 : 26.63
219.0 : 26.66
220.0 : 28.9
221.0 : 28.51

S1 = 46.93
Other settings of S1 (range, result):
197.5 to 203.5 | 48.51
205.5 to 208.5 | 45.13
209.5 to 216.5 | 42.01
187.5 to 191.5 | 39.45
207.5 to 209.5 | 41.73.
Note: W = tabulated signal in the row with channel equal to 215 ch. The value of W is 33.03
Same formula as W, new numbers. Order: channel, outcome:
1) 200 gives 45.45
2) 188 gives 35.59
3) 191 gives 39.45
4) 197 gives 46.02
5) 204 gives 41.15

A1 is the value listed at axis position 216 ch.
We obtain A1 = 28.88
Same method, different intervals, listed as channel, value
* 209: 41.39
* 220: 28.9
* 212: 36.16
